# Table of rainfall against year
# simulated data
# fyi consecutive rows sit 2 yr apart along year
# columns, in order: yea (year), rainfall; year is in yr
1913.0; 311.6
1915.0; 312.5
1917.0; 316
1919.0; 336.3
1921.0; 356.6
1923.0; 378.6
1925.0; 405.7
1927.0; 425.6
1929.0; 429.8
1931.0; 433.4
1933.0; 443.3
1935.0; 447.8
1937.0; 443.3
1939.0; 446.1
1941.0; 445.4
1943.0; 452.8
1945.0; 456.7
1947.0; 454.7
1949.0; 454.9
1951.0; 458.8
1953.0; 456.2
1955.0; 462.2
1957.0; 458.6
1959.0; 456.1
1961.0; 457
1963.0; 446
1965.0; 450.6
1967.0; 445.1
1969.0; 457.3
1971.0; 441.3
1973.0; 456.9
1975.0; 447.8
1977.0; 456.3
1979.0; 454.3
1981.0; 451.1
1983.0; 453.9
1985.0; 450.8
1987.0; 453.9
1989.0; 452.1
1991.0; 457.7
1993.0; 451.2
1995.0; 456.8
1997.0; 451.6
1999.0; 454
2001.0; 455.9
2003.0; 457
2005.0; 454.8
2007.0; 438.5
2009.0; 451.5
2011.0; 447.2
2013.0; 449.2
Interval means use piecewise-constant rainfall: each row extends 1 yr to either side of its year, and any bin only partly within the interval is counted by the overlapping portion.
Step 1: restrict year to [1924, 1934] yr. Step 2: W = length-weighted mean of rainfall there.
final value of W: 428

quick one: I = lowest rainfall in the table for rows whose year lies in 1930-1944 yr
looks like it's 433.4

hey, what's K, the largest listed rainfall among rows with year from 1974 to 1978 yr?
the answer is 456.3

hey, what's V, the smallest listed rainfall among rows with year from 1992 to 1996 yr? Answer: 451.2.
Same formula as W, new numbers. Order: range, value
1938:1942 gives 446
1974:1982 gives 452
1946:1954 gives 456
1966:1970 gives 451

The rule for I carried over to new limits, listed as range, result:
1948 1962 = 454.9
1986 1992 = 452.1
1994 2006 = 451.6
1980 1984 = 451.1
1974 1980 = 447.8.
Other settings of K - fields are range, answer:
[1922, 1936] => 447.8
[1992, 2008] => 457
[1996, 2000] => 454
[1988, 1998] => 457.7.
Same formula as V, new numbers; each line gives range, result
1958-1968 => 445.1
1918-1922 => 336.3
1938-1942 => 445.4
